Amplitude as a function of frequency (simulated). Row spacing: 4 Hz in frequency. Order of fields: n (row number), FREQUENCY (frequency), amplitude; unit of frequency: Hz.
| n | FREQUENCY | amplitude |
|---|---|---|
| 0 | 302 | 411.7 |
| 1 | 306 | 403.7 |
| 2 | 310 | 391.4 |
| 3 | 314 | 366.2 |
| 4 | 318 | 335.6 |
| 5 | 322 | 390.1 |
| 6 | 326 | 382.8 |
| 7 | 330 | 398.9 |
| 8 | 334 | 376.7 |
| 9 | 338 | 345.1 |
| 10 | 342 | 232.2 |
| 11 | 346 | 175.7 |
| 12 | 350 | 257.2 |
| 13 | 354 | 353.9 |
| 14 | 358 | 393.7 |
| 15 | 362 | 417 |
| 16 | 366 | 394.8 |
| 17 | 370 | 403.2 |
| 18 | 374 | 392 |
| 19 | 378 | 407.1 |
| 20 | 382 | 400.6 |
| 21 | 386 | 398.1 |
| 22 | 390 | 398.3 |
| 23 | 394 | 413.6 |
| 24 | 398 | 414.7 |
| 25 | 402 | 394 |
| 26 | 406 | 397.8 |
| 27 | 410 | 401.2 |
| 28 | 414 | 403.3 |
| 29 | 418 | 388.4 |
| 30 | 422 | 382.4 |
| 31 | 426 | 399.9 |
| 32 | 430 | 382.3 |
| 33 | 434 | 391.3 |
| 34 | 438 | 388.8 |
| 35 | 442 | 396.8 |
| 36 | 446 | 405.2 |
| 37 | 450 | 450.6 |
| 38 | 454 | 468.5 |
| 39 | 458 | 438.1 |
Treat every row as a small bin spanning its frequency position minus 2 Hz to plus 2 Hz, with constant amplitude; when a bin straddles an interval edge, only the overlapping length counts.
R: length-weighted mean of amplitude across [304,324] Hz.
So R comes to 377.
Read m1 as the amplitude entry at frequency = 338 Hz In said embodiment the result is 345.1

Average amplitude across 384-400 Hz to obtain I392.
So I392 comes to 406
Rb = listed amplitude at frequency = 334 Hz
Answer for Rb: 376.7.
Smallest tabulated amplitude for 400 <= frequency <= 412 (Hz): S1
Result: 394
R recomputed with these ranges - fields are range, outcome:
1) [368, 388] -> 400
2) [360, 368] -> 406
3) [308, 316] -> 379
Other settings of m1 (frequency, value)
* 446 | 405.2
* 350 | 257.2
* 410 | 401.2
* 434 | 391.3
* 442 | 396.8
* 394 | 413.6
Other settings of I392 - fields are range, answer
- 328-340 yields 374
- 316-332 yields 377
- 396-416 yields 402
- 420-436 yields 389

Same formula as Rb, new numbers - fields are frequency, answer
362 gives 417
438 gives 388.8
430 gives 382.3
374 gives 392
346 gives 175.7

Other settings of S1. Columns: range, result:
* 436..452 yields 388.8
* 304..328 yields 335.6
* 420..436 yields 382.3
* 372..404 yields 392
